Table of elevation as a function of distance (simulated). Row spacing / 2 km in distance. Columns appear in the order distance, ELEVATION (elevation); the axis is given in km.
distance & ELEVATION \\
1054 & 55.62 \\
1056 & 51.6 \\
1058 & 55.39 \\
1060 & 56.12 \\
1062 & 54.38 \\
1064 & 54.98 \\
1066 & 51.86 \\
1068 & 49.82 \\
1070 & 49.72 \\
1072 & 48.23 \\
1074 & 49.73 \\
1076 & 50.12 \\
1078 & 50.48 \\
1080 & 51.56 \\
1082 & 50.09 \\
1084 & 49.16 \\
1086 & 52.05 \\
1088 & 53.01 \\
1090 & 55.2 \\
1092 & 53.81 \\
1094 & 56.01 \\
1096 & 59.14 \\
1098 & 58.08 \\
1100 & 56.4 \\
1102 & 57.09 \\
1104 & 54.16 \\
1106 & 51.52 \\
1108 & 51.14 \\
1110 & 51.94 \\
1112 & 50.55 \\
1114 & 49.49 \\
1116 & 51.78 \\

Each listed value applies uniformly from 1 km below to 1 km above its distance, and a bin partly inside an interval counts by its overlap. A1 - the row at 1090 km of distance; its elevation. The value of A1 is 55.2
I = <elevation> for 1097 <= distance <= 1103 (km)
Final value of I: 57.2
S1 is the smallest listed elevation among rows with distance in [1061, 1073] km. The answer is 48.23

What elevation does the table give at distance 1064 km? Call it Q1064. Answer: 54.98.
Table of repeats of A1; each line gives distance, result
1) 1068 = 49.82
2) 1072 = 48.23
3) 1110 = 51.94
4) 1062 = 54.38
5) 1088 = 53.01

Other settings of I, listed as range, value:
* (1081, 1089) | 51.1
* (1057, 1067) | 54.5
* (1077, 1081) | 51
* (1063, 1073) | 50.9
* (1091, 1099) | 56.8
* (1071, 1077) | 49.4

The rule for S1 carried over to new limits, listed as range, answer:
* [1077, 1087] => 49.16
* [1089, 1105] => 53.81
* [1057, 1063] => 54.38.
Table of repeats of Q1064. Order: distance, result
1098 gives 58.08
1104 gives 54.16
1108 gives 51.14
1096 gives 59.14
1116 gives 51.78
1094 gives 56.01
